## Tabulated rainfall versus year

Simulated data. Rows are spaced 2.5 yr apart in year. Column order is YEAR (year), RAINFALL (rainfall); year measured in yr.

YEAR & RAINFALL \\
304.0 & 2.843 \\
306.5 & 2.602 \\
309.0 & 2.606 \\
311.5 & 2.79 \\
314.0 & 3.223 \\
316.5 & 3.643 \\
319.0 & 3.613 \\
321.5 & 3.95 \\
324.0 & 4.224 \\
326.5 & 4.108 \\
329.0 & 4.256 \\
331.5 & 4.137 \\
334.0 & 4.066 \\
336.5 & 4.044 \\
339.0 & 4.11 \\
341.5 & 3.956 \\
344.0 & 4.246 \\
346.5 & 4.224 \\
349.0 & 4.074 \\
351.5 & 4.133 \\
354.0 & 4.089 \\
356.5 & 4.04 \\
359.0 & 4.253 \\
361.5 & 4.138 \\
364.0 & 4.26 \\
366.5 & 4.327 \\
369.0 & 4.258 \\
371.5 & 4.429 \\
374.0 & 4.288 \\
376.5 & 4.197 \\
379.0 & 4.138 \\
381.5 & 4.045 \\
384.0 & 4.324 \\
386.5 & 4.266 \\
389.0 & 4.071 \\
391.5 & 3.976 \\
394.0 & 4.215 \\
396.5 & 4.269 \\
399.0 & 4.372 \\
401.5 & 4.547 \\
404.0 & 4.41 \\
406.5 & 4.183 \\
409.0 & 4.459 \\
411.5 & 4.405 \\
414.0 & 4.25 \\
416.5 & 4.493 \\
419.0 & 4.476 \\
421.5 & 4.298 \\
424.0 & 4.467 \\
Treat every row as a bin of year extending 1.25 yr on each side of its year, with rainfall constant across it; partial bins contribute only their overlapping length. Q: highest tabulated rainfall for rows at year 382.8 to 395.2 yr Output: 4.324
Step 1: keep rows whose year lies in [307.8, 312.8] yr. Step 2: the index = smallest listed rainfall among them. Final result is 2.606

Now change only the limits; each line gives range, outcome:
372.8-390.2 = 4.045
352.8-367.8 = 4.04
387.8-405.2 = 3.976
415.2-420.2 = 4.476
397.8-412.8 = 4.183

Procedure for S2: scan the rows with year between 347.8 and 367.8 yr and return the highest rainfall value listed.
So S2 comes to 4.327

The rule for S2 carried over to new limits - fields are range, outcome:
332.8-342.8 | 4.11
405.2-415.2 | 4.459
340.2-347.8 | 4.246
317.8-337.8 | 4.256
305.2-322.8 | 3.95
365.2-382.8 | 4.429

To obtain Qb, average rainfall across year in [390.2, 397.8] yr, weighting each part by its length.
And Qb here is 4.15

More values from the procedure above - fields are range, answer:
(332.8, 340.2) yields 4.07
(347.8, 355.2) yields 4.1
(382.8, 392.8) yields 4.16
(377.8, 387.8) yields 4.19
